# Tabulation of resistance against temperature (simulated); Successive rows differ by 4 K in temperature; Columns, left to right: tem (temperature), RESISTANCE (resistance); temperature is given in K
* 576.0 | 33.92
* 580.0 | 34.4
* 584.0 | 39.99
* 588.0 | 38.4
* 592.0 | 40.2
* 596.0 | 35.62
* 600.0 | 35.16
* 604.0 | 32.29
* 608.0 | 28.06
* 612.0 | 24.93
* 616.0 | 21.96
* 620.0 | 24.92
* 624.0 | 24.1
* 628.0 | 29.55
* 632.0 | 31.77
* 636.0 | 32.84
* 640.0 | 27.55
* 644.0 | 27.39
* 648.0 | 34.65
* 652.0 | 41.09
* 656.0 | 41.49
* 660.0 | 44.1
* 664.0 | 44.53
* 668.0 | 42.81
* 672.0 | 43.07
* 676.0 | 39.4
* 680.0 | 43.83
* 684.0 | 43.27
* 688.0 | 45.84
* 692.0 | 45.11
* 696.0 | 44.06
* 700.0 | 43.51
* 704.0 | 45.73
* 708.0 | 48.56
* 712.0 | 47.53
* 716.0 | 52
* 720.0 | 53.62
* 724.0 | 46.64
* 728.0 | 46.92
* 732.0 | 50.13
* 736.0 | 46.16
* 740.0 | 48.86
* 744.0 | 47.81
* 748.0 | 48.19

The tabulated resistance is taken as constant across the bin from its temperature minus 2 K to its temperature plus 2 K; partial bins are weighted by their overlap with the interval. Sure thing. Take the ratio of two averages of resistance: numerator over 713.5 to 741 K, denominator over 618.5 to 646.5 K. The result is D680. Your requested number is 1.7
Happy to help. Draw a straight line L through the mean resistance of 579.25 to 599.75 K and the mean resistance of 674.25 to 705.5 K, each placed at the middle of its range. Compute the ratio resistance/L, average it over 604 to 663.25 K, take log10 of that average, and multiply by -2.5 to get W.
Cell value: 0.279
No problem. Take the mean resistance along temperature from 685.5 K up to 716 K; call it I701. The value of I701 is 46.1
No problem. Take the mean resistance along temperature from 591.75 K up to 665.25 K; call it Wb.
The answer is 32.4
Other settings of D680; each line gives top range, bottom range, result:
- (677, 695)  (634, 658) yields 1.29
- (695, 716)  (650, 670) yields 1.09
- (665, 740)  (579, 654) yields 1.45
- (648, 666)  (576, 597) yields 1.12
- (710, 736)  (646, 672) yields 1.18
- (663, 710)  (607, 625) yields 1.79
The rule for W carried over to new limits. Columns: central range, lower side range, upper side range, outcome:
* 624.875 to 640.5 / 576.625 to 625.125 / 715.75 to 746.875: 0.189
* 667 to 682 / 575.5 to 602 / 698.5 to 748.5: 0.046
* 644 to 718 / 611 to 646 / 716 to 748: -0.145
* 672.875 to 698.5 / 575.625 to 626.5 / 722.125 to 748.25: -0.043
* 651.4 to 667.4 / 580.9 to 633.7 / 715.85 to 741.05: -0.106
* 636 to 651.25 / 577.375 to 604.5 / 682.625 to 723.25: 0.313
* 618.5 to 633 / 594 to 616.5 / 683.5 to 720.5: 0.227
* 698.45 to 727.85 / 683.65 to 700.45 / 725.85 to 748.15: -0.047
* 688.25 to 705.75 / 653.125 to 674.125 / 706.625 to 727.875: 0.055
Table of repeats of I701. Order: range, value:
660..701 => 43.6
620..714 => 39.3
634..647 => 29.7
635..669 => 37.4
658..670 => 43.8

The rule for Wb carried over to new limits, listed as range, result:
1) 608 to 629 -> 25.2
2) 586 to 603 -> 37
